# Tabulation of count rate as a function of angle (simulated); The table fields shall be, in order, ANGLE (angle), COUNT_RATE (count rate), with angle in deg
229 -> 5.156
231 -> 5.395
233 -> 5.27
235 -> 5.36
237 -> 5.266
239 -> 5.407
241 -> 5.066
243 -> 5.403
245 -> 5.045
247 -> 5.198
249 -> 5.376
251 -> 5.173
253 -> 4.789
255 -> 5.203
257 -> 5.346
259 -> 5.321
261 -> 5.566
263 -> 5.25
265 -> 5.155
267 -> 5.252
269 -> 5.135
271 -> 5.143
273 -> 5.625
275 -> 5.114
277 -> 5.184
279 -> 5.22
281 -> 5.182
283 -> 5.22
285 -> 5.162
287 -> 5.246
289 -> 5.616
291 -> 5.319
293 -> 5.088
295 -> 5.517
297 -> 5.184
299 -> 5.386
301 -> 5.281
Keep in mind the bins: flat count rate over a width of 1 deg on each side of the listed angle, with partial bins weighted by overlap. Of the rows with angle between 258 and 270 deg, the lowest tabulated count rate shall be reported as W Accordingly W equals 5.135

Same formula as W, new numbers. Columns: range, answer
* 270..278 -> 5.114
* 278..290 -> 5.162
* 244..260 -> 4.789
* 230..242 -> 5.066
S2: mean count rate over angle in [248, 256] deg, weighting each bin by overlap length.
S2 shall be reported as 5.14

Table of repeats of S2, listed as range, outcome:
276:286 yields 5.19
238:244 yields 5.29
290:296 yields 5.31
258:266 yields 5.32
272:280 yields 5.29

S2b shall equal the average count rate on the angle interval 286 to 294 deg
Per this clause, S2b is 5.32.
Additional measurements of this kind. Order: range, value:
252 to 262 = 5.24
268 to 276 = 5.25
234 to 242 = 5.27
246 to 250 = 5.29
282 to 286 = 5.19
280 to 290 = 5.29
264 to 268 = 5.2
